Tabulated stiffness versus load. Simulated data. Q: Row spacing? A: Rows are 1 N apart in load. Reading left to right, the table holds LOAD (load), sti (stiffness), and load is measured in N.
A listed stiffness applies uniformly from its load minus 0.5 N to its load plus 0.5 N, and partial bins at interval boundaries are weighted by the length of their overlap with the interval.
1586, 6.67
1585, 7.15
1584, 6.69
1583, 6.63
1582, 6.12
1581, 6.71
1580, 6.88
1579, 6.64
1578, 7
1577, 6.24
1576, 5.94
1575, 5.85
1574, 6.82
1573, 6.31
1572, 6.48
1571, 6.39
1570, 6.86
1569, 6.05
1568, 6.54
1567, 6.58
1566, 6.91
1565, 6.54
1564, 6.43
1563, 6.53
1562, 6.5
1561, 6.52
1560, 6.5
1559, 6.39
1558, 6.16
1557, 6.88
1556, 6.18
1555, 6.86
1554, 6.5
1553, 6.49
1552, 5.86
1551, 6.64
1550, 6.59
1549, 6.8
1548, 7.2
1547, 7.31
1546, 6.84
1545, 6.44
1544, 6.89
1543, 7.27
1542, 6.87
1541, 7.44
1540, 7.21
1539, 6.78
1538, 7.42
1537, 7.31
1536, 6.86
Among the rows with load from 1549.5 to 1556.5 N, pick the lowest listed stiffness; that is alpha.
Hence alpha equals 5.86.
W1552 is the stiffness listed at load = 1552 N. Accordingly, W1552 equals 5.86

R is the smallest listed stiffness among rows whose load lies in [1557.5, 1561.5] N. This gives 6.16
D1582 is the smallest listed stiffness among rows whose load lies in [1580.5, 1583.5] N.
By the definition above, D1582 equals 6.12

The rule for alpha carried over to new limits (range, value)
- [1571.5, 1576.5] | 5.85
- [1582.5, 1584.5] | 6.63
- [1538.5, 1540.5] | 6.78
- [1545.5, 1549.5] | 6.8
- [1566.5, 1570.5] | 6.05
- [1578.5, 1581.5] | 6.64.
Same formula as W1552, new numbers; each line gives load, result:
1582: 6.12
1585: 7.15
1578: 7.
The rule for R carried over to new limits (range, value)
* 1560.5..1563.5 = 6.5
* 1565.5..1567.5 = 6.58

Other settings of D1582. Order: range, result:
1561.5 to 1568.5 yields 6.43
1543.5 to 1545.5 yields 6.44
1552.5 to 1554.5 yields 6.49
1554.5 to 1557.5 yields 6.18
